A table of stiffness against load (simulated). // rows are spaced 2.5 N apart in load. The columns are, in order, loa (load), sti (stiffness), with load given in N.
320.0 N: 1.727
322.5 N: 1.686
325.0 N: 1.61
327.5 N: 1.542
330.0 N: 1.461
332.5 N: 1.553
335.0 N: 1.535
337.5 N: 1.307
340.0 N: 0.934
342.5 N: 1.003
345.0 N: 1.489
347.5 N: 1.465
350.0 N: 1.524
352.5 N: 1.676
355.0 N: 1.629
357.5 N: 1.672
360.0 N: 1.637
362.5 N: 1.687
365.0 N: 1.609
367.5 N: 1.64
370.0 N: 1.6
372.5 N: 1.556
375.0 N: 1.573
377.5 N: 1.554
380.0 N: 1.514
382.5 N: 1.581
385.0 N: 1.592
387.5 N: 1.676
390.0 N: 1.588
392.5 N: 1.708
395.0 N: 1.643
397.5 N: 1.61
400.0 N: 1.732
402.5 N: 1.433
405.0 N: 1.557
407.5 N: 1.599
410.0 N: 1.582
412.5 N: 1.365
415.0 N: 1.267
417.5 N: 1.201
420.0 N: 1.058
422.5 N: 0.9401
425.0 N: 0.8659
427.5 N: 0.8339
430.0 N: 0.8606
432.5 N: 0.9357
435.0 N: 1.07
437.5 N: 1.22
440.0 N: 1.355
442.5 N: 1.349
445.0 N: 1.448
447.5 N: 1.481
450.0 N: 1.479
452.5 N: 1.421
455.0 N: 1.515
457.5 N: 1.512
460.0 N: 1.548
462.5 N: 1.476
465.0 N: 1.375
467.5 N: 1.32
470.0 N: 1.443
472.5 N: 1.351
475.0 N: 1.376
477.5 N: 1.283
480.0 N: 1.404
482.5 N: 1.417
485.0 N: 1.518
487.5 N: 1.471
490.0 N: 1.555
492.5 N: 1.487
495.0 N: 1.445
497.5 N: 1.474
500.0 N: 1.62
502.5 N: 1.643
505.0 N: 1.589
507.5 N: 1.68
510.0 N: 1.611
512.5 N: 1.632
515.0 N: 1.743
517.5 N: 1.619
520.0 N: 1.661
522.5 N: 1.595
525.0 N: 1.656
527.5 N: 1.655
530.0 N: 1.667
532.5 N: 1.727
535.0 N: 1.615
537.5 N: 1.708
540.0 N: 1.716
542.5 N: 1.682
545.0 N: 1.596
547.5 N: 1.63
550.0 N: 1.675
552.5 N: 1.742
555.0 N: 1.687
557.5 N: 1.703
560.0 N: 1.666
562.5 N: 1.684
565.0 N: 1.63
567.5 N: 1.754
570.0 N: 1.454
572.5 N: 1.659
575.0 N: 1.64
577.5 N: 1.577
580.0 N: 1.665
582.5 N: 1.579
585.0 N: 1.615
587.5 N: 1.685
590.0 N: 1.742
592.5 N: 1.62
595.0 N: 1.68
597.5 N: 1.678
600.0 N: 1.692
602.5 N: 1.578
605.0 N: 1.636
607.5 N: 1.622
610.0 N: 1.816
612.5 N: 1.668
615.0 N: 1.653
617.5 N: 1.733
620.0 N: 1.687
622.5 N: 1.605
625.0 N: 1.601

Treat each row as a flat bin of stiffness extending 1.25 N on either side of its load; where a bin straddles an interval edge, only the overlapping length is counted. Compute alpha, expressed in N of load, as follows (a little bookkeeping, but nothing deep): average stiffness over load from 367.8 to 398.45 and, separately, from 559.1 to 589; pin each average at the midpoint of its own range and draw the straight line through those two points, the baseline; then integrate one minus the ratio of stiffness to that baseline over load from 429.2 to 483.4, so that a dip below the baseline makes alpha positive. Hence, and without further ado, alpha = 8.8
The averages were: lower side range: 1.6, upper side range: 1.63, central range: 1.35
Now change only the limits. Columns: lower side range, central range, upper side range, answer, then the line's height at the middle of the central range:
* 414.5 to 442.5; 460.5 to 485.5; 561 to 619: -3.51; 1.23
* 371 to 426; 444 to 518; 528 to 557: 4.25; 1.59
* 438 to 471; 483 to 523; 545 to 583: -1.31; 1.53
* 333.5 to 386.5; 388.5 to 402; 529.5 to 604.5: -0.93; 1.54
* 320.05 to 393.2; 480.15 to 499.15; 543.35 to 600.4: 1.55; 1.61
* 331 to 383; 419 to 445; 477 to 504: 7.47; 1.5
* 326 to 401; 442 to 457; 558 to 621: 1.22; 1.59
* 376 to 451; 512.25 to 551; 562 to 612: -2.51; 1.56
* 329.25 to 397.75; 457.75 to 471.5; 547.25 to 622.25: 1.35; 1.59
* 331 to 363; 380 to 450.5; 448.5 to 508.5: 5.27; 1.47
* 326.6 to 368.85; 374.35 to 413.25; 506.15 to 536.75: -1.25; 1.54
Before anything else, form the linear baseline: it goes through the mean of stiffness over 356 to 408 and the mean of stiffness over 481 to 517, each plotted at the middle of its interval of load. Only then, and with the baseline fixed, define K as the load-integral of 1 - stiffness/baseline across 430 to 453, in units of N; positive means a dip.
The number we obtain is 4.44 N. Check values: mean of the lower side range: 1.61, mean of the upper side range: 1.56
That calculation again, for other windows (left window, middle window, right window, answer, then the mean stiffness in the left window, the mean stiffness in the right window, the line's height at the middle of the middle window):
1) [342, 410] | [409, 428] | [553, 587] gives 5.4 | 1.58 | 1.64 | 1.6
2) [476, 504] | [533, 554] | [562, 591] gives -1.2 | 1.48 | 1.64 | 1.58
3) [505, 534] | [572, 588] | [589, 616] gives 0.4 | 1.66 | 1.67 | 1.67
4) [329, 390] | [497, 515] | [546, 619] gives -0.1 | 1.52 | 1.66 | 1.61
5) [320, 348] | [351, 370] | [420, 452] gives -4.0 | 1.43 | 1.16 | 1.36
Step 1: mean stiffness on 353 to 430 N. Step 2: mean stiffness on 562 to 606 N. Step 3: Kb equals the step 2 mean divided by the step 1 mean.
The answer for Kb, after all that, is 1.1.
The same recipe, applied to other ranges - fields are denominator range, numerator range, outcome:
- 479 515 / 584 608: 1.07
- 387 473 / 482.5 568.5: 1.20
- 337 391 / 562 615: 1.08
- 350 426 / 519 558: 1.10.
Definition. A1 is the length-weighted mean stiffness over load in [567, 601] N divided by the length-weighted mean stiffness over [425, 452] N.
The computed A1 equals 1.38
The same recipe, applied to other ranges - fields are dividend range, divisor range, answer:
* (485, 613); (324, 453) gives 1.15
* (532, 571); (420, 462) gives 1.35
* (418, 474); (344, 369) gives 0.79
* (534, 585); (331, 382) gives 1.10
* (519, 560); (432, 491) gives 1.20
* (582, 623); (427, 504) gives 1.21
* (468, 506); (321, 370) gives 0.97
